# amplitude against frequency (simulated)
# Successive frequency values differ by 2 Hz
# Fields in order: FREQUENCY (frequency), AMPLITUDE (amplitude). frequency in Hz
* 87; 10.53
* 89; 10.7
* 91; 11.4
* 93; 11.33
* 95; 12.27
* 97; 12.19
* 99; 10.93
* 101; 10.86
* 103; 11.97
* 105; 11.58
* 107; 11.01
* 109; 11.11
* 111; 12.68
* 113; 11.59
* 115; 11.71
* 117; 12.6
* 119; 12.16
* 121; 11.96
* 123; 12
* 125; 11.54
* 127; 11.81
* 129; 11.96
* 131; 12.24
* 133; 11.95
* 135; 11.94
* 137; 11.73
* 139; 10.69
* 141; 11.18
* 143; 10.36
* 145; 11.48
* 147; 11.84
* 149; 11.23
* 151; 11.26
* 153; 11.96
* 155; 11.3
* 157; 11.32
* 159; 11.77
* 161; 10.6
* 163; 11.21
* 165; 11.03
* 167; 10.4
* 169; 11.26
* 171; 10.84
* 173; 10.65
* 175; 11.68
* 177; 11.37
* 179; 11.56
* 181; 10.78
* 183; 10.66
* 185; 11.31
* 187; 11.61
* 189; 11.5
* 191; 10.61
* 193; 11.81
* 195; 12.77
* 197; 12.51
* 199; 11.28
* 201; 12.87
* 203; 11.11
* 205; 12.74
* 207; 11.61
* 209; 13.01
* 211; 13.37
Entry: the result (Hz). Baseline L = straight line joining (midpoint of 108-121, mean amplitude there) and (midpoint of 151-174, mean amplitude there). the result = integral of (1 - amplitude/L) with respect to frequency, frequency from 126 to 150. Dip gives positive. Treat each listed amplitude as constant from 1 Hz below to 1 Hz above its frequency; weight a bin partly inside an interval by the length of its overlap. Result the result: 0.1 Hz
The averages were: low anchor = 12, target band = 11.5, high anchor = 11.1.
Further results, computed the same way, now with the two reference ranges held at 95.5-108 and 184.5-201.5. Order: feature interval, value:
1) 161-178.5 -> 1.0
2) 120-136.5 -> -0.5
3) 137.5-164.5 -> 0.9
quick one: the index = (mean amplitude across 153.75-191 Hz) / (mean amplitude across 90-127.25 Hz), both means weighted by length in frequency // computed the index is 0.95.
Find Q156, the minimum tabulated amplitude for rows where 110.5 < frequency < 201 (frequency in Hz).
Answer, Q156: 10.36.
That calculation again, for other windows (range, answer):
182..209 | 10.61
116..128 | 11.54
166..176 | 10.4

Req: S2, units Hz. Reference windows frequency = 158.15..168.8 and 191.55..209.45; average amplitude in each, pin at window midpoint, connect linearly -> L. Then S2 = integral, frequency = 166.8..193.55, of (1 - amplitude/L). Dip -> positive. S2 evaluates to 0.8 Hz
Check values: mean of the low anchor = 11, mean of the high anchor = 12.1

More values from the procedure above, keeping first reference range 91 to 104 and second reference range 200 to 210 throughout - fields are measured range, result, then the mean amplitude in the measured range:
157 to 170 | 1.0 Hz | 11.1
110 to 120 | -0.4 Hz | 12.1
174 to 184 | 0.7 Hz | 11.2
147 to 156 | 0.3 Hz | 11.5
